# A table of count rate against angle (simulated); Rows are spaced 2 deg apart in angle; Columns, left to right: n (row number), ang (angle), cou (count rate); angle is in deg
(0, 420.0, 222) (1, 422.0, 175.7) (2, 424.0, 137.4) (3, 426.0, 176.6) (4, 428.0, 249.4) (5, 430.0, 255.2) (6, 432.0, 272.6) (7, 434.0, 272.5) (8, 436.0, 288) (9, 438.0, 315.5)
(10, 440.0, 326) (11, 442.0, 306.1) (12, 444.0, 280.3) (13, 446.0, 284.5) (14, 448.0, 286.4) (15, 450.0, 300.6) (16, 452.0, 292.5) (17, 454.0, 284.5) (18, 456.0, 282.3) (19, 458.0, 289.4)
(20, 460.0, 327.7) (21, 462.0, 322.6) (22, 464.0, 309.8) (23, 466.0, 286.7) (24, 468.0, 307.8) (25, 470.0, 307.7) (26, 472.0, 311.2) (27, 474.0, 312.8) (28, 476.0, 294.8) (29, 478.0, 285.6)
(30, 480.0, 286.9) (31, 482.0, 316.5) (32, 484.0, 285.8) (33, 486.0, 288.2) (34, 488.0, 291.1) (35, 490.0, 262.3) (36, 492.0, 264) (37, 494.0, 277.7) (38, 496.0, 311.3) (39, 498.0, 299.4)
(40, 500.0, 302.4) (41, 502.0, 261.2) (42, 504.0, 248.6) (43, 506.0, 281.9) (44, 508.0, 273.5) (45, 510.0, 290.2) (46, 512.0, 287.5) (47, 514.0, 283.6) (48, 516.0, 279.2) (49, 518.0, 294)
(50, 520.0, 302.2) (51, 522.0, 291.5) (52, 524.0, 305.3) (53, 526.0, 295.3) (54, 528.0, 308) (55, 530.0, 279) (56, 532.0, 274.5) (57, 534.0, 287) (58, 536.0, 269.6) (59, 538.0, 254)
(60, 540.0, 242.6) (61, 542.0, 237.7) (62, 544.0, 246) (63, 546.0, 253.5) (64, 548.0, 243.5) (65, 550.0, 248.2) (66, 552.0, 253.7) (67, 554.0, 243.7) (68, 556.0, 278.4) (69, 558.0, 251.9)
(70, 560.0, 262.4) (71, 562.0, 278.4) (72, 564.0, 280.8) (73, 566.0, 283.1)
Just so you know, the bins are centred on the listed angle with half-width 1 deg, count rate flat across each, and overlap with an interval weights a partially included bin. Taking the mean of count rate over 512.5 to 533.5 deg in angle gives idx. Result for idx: 291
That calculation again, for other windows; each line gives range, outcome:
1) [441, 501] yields 295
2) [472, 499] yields 291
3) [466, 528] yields 290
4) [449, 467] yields 300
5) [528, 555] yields 258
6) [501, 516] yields 275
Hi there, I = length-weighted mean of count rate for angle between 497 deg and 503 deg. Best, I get 288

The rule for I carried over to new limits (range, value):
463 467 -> 298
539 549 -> 245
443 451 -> 288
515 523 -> 292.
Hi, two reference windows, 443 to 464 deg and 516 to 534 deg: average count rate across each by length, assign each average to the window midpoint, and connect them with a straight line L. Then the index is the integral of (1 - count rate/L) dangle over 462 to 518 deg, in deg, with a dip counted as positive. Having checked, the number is 0.8 deg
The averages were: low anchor 296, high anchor 293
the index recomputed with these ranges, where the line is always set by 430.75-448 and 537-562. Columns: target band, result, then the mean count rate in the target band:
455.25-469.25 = -1.0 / 304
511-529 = -2.1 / 294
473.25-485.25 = -0.8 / 297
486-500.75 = -0.8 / 287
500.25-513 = -0.4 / 275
